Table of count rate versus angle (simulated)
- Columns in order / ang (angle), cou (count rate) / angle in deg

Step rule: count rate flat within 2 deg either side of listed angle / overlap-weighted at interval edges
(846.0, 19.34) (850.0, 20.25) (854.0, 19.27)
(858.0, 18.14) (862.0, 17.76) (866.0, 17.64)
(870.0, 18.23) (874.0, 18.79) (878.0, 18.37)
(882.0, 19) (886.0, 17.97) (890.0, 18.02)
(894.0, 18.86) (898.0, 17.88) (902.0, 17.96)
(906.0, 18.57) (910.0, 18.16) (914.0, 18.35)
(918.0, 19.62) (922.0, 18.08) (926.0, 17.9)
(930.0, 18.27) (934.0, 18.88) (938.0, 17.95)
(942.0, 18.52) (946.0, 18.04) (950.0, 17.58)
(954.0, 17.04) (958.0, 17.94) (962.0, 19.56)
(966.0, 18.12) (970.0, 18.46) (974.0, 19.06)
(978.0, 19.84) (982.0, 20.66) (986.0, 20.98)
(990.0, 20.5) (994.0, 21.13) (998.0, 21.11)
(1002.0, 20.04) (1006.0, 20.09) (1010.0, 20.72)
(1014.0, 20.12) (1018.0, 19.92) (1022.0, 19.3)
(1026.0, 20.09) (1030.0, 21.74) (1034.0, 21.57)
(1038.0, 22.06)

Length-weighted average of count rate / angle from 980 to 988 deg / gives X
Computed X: 20.8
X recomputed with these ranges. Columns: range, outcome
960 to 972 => 18.7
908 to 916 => 18.3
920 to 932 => 18.1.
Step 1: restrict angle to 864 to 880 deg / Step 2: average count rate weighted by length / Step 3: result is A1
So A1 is 18.3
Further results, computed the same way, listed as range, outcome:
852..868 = 18.2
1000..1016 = 20.2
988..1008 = 20.6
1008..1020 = 20.3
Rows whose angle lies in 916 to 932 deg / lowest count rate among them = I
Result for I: 17.9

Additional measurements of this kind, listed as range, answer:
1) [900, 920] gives 17.96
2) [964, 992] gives 18.12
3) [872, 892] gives 17.97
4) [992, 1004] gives 20.04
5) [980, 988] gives 20.66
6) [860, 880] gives 17.64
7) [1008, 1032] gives 19.3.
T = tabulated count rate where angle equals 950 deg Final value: 17.58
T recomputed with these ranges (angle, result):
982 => 20.66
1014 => 20.12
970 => 18.46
